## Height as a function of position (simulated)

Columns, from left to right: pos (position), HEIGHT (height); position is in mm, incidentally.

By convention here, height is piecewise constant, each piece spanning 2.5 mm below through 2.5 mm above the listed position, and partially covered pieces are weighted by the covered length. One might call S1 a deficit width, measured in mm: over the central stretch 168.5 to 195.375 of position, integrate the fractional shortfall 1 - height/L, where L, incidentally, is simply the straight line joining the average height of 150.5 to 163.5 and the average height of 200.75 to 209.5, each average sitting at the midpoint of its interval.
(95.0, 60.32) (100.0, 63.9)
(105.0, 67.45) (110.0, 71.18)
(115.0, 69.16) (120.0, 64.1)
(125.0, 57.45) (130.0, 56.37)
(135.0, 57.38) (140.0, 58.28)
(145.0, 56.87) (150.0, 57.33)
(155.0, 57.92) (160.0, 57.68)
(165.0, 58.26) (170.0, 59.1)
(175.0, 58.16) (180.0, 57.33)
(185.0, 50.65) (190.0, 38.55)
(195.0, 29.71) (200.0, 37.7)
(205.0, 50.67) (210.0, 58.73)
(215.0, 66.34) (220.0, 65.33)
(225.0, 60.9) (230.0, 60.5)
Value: 1.9 mm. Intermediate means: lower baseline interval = 57.8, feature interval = 50.1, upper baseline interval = 49.9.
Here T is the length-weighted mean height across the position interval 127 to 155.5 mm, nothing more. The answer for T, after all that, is 57.3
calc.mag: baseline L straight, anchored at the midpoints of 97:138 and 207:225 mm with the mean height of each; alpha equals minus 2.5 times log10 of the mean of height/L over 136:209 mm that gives 0.20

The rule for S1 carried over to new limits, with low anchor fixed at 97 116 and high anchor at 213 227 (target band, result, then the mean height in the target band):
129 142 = 1.8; 57.4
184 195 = 4.2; 40.4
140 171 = 3.9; 57.8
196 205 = 3.4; 40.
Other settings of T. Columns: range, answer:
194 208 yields 41.1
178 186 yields 54.4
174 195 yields 48.1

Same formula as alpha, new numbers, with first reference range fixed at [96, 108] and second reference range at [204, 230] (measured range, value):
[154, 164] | 0.095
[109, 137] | 0.038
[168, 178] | 0.073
